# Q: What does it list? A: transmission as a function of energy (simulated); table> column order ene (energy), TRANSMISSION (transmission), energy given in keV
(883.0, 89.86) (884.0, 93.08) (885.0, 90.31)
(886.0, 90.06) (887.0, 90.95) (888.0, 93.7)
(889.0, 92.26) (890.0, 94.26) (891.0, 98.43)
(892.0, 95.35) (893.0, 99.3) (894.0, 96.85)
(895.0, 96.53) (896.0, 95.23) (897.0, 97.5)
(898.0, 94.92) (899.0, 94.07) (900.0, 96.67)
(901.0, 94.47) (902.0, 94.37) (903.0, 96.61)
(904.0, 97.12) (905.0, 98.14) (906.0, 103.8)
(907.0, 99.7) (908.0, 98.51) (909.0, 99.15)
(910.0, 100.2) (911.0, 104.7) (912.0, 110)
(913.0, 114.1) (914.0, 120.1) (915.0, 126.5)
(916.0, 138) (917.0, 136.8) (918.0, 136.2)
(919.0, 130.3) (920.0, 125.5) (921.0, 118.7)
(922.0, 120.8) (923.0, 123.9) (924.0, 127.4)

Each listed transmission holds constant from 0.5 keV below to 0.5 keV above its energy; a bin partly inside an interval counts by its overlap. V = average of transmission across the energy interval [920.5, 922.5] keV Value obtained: 120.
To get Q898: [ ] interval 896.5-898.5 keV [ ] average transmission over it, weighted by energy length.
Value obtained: 96.2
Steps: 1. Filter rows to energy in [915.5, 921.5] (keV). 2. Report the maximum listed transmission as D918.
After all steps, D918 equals 138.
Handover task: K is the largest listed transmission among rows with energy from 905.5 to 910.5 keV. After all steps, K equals 103.8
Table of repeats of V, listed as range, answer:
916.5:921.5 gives 130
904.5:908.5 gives 100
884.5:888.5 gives 91.3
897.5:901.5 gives 95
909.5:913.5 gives 107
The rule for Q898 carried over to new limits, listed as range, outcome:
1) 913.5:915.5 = 123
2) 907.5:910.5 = 99.3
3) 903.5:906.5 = 99.7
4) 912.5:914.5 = 117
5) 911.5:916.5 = 122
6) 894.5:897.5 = 96.4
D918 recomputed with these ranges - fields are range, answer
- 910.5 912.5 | 110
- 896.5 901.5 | 97.5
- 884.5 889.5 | 93.7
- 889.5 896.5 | 99.3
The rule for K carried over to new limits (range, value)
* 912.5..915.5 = 126.5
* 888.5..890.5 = 94.26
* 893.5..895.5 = 96.85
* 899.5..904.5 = 97.12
